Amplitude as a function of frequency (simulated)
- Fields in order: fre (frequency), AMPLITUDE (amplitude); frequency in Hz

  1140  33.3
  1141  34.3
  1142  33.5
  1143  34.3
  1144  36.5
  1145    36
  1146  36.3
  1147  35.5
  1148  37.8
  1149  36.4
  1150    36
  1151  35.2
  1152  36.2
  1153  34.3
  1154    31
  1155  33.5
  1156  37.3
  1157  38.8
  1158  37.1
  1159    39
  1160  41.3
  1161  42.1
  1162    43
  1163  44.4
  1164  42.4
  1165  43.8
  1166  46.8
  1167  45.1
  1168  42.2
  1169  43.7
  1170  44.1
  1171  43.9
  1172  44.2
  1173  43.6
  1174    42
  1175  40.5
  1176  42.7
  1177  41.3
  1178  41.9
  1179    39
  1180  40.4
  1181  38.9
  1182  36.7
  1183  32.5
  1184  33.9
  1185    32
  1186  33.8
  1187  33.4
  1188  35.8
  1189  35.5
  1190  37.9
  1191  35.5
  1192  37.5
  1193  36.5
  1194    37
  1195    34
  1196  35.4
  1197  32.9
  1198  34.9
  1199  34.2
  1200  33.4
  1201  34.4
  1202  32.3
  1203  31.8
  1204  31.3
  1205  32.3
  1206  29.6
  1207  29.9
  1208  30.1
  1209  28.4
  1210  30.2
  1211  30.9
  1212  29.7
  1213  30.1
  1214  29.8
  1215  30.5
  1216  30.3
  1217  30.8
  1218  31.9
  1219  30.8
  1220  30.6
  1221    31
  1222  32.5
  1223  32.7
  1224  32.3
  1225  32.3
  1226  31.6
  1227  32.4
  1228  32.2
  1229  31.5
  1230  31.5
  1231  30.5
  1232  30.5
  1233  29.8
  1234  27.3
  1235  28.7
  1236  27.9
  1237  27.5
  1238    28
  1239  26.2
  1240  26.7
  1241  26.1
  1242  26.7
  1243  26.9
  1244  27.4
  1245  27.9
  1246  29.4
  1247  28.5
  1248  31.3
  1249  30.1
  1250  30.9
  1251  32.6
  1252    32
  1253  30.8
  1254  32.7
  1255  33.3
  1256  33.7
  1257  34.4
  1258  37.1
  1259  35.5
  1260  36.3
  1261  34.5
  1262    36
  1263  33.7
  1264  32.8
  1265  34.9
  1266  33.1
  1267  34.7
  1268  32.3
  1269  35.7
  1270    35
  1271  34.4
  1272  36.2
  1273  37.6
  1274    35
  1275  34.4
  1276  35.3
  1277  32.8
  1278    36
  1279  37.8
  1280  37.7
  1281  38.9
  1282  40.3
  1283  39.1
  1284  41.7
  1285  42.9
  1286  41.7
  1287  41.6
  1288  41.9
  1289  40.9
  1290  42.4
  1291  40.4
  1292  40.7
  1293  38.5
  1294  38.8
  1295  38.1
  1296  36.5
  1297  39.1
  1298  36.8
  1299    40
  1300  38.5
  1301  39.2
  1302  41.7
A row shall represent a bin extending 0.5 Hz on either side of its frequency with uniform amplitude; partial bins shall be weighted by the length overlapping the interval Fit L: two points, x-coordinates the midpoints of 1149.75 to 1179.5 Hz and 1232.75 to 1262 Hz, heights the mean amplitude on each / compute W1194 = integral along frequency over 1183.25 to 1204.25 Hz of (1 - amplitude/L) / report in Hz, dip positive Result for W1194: 1.4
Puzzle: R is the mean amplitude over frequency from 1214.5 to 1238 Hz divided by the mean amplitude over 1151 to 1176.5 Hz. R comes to 0.75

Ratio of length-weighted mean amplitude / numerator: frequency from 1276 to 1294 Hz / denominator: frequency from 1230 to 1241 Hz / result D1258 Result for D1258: 1.4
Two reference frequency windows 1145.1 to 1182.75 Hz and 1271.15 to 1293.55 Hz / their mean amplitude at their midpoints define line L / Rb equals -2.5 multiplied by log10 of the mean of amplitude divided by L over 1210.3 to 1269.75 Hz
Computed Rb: 0.25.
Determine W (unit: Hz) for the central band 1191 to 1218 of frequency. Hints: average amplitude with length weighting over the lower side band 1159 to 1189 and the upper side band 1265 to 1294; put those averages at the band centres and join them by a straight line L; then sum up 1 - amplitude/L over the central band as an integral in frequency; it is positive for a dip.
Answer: 5.0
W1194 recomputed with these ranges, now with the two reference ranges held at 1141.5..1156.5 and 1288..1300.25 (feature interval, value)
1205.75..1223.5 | 3.15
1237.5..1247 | 2.65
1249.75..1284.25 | 3.13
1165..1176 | -2.35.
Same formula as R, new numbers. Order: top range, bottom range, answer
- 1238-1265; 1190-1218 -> 0.96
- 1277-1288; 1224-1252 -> 1.34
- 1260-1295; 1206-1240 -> 1.23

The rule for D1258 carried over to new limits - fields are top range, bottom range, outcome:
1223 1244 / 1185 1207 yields 0.86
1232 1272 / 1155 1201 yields 0.81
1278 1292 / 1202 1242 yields 1.34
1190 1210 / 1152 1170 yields 0.82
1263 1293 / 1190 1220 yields 1.16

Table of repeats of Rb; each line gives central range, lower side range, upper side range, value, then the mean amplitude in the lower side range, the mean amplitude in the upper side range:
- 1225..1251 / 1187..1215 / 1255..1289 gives 0.190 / 33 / 36.5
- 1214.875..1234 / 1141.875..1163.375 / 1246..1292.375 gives 0.162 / 37.1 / 35.8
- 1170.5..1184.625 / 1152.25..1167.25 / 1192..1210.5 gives -0.089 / 39.8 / 32.8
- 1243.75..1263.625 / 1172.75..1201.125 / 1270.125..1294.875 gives 0.172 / 36.8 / 38.6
